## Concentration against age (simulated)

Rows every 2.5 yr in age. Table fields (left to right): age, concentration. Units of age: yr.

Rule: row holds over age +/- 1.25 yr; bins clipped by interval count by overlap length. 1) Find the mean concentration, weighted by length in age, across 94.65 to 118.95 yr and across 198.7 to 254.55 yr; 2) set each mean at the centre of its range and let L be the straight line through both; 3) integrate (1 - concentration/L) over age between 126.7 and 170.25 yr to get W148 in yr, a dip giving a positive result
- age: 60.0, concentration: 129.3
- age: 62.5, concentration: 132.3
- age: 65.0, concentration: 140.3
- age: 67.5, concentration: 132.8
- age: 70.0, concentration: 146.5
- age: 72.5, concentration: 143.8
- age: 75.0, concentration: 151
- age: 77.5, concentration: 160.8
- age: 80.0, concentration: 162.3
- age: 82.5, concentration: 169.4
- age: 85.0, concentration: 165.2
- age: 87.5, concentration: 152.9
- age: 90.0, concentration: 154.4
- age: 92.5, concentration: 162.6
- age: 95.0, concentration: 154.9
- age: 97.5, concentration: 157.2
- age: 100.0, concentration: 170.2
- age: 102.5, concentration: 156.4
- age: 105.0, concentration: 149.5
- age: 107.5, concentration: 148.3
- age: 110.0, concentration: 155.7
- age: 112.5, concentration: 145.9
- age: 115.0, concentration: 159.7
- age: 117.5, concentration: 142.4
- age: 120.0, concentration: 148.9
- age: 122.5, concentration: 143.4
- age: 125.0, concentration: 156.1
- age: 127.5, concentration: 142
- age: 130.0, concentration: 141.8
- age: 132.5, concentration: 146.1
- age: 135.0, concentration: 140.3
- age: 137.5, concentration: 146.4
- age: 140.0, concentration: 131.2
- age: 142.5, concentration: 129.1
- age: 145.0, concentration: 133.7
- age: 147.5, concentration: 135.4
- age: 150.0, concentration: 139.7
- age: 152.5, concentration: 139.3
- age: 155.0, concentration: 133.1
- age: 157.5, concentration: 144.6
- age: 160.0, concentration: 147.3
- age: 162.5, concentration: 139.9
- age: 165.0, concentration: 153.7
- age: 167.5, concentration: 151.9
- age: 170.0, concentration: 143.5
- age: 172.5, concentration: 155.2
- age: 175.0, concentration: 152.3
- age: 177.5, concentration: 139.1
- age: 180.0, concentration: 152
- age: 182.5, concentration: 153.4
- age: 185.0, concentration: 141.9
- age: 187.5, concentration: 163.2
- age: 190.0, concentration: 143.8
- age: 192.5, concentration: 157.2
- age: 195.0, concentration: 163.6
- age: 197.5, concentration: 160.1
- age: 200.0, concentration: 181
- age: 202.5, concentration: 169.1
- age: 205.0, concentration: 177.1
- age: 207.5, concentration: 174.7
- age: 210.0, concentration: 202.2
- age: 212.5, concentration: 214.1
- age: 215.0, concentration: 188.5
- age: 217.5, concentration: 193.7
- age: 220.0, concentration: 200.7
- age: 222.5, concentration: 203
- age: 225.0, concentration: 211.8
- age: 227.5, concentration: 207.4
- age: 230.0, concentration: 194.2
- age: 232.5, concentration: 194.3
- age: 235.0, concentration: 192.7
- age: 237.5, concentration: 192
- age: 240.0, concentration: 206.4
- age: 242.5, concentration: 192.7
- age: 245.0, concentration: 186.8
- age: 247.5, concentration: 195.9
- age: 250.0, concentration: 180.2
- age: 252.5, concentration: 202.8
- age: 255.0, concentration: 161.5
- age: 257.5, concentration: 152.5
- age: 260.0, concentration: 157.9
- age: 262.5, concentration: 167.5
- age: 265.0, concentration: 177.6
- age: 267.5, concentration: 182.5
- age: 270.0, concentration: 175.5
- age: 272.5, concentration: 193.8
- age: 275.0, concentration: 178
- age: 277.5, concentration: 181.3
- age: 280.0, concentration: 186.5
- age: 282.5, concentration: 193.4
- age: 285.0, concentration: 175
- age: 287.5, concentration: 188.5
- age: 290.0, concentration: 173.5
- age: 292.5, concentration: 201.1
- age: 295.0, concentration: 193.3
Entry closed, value 6.9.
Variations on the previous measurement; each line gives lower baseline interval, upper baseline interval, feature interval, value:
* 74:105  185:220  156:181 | 3.4 yr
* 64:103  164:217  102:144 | 3.3 yr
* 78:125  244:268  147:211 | 4.5 yr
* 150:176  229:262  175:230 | -3.6 yr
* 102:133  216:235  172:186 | 2.3 yr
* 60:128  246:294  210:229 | -3.4 yr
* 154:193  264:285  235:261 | -1.5 yr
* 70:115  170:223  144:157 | 2.1 yr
